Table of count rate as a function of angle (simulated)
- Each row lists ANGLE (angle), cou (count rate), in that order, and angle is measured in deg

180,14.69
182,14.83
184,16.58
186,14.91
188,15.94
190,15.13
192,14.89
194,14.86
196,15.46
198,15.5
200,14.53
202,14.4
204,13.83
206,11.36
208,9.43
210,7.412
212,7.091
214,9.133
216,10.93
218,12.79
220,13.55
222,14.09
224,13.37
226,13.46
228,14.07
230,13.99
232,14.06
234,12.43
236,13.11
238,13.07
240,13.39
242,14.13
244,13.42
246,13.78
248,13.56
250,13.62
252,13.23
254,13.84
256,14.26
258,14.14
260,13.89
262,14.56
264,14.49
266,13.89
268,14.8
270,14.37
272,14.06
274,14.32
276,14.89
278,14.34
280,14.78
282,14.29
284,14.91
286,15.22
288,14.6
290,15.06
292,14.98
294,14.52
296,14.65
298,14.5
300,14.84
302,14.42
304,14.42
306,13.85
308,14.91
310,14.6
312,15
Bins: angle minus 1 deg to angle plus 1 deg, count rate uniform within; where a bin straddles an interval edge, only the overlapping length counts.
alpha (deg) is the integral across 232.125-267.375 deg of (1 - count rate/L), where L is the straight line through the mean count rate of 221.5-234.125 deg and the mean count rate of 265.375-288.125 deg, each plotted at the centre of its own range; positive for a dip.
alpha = 0.9 deg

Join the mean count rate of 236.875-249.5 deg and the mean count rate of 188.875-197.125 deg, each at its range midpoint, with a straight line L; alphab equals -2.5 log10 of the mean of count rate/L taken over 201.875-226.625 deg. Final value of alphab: 0.25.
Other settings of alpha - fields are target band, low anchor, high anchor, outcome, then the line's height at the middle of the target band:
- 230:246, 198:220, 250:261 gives -0.6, 12.9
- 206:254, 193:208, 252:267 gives 5.3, 14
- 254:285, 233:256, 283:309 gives -0.7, 14.1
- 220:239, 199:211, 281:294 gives -1.2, 12.7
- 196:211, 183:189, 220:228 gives 2.3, 14.8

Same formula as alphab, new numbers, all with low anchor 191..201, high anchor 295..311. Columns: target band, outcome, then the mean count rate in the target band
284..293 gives -0.03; 15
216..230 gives 0.12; 13.4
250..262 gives 0.06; 13.9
